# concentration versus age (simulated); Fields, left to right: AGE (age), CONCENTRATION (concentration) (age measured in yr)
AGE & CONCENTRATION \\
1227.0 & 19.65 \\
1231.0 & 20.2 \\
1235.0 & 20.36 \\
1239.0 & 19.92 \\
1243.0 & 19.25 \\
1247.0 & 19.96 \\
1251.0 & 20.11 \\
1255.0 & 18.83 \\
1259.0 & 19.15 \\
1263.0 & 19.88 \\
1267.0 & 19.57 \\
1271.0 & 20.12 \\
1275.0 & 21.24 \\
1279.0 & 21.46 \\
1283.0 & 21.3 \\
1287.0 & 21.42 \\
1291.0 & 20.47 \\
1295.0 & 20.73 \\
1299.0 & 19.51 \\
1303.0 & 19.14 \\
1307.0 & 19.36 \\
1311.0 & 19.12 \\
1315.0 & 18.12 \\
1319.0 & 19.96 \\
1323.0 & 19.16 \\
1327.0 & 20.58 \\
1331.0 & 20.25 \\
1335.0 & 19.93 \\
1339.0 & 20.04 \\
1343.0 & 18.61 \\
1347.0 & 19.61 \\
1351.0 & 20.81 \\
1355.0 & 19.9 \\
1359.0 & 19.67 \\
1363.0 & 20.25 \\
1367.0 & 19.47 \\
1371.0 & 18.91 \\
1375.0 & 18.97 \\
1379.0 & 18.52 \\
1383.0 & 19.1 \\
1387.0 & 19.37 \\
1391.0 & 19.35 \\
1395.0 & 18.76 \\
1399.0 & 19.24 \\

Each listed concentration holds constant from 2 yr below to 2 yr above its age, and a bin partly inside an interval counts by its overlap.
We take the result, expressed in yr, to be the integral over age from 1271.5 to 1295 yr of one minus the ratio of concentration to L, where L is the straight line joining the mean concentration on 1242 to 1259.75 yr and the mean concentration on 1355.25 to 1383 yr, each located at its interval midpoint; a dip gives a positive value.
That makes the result -1.96 yr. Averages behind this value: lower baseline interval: 19.5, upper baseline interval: 19.3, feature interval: 21.1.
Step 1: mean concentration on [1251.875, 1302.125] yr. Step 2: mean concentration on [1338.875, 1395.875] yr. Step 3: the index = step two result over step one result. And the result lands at 0.96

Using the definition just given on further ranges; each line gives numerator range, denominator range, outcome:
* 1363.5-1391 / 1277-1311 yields 0.94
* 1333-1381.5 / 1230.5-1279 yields 0.98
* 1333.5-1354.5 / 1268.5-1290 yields 0.94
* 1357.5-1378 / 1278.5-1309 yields 0.95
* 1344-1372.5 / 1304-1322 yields 1.03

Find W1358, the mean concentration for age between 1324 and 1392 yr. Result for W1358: 19.6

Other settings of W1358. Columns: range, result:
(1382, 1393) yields 19.3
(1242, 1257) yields 19.6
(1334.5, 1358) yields 19.8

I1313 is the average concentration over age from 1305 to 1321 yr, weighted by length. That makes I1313 19.1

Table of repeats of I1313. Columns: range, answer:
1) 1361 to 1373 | 19.5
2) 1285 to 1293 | 20.9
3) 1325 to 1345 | 19.9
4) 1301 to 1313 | 19.2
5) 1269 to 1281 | 20.9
